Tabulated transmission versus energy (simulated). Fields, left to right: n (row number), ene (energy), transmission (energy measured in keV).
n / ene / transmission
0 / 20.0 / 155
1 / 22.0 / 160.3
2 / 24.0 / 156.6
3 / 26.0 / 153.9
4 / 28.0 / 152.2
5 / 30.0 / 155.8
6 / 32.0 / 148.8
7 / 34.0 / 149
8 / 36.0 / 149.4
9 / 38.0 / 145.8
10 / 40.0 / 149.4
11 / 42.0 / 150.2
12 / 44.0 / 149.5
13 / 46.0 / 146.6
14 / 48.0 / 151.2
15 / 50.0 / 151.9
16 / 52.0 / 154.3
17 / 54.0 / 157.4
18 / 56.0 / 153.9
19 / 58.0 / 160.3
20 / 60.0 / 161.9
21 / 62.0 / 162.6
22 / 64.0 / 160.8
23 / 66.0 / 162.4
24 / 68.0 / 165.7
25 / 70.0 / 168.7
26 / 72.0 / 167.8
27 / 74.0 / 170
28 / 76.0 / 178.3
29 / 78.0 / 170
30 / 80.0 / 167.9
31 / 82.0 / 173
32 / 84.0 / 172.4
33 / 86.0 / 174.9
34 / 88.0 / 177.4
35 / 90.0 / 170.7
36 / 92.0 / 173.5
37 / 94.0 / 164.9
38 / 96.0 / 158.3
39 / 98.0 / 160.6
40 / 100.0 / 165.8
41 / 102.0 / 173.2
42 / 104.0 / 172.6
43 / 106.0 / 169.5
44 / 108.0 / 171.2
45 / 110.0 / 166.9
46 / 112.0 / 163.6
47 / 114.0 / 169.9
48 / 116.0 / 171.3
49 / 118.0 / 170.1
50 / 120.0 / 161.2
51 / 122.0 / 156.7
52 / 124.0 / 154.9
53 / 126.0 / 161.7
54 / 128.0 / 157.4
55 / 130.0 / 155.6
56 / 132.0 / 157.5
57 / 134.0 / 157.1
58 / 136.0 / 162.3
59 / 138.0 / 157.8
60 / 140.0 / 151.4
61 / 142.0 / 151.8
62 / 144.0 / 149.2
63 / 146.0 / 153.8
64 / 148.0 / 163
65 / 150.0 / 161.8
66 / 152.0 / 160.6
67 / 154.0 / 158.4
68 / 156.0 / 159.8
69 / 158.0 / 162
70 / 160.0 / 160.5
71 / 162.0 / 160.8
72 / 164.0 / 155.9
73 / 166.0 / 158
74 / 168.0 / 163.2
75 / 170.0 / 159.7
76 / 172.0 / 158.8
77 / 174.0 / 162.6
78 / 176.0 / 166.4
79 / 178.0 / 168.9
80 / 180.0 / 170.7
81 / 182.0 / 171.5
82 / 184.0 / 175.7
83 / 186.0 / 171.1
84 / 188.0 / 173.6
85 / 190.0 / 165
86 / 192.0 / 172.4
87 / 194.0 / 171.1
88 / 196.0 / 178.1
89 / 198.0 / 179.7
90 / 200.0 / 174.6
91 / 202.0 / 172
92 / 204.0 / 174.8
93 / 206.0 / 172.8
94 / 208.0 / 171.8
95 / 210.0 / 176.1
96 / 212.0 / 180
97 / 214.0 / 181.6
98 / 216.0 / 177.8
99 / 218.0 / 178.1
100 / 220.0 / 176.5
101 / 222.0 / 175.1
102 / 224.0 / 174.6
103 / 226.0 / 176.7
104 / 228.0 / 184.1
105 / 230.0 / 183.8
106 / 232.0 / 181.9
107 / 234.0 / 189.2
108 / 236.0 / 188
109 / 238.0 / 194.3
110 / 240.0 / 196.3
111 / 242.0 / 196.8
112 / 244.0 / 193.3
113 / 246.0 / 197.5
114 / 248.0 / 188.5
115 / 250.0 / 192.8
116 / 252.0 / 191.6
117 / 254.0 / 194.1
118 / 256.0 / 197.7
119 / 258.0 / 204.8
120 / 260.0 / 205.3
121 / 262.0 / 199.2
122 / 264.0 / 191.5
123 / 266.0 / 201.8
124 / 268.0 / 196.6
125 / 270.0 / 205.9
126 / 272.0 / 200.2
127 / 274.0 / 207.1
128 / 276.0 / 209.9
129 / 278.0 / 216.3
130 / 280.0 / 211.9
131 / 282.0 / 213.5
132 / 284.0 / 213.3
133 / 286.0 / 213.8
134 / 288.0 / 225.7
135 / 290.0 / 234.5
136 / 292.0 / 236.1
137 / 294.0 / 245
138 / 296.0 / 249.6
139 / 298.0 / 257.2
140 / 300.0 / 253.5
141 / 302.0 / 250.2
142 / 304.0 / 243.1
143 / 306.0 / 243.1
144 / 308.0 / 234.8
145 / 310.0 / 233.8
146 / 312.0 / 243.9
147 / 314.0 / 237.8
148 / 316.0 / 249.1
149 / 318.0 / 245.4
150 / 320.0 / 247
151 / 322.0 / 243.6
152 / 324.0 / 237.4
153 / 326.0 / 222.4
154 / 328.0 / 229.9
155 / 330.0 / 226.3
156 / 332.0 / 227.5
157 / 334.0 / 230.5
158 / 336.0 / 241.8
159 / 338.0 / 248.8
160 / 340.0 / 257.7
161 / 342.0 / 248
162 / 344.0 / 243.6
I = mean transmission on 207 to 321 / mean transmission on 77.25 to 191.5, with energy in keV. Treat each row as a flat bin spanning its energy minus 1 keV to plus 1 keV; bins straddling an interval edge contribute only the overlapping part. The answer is 1.3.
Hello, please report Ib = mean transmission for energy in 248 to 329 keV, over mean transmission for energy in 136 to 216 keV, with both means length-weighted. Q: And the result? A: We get 1.3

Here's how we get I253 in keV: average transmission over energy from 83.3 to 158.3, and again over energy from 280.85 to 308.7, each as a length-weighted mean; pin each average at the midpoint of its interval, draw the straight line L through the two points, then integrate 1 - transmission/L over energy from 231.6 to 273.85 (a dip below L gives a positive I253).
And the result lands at 4.40 keV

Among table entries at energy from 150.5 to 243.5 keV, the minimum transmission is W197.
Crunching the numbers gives 155.9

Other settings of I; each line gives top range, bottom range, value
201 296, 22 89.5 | 1.23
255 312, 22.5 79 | 1.41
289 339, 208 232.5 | 1.35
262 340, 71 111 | 1.35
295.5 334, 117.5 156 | 1.52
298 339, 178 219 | 1.38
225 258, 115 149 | 1.20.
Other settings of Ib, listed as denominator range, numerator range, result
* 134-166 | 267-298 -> 1.39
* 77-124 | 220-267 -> 1.14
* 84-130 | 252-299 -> 1.28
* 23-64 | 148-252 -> 1.14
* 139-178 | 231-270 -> 1.23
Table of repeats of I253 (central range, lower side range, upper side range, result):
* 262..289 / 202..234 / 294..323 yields 1.56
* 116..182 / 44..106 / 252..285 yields 7.23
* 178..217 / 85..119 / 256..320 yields 4.66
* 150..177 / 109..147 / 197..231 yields 1.00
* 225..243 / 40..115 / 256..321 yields 1.86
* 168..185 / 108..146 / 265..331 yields 1.28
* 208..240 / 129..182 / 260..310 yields 1.96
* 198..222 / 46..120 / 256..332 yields 3.09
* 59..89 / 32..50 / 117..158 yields -3.30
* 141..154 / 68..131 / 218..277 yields 1.39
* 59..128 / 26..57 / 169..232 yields -3.85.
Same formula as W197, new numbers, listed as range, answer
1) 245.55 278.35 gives 188.5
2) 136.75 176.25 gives 149.2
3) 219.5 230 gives 174.6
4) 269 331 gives 200.2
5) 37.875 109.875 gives 145.8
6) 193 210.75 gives 171.1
